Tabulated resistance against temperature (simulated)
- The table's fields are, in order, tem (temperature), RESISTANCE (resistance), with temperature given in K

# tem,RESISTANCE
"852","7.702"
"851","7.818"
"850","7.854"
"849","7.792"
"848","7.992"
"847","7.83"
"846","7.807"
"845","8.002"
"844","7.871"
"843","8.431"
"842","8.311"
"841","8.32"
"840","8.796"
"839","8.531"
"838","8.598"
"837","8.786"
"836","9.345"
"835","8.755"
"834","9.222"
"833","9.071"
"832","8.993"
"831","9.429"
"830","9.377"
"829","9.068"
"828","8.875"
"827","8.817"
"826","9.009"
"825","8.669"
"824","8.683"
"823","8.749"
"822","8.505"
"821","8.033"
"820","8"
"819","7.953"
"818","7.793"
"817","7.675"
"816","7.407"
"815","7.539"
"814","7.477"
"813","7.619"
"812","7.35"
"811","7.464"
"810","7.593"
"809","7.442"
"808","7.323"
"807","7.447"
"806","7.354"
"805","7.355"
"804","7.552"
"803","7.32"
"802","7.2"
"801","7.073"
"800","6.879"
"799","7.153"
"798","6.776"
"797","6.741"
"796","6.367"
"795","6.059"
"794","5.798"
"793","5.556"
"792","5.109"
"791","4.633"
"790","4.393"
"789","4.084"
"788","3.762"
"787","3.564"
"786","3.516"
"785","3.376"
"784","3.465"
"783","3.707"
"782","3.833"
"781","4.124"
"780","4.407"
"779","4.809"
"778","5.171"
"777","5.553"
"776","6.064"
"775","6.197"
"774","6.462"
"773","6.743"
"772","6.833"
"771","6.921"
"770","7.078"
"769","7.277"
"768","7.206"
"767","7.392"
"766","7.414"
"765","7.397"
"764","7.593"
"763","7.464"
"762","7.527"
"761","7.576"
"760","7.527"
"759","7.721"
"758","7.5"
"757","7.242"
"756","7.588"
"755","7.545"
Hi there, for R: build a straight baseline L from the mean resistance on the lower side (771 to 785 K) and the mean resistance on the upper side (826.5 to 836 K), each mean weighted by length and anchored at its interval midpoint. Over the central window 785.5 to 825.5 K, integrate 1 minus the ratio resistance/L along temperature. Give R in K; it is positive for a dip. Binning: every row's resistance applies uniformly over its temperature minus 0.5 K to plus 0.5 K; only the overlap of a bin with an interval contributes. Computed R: 2.4 K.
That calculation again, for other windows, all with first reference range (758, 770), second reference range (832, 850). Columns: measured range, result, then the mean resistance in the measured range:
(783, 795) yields 5.3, 4.34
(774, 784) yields 3.6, 4.88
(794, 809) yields 1.7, 7.01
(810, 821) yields 0.6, 7.64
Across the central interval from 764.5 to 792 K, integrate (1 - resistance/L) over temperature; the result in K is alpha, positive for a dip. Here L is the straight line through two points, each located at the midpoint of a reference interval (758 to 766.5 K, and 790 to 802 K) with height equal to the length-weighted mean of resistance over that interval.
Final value 6.19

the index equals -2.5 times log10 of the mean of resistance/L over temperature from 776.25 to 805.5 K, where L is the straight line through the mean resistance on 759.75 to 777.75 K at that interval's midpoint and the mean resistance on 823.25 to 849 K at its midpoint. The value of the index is 0.37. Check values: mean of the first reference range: 6.98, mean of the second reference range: 8.65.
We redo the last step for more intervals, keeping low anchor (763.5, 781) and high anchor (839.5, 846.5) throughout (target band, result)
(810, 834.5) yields -0.087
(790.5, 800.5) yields 0.153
